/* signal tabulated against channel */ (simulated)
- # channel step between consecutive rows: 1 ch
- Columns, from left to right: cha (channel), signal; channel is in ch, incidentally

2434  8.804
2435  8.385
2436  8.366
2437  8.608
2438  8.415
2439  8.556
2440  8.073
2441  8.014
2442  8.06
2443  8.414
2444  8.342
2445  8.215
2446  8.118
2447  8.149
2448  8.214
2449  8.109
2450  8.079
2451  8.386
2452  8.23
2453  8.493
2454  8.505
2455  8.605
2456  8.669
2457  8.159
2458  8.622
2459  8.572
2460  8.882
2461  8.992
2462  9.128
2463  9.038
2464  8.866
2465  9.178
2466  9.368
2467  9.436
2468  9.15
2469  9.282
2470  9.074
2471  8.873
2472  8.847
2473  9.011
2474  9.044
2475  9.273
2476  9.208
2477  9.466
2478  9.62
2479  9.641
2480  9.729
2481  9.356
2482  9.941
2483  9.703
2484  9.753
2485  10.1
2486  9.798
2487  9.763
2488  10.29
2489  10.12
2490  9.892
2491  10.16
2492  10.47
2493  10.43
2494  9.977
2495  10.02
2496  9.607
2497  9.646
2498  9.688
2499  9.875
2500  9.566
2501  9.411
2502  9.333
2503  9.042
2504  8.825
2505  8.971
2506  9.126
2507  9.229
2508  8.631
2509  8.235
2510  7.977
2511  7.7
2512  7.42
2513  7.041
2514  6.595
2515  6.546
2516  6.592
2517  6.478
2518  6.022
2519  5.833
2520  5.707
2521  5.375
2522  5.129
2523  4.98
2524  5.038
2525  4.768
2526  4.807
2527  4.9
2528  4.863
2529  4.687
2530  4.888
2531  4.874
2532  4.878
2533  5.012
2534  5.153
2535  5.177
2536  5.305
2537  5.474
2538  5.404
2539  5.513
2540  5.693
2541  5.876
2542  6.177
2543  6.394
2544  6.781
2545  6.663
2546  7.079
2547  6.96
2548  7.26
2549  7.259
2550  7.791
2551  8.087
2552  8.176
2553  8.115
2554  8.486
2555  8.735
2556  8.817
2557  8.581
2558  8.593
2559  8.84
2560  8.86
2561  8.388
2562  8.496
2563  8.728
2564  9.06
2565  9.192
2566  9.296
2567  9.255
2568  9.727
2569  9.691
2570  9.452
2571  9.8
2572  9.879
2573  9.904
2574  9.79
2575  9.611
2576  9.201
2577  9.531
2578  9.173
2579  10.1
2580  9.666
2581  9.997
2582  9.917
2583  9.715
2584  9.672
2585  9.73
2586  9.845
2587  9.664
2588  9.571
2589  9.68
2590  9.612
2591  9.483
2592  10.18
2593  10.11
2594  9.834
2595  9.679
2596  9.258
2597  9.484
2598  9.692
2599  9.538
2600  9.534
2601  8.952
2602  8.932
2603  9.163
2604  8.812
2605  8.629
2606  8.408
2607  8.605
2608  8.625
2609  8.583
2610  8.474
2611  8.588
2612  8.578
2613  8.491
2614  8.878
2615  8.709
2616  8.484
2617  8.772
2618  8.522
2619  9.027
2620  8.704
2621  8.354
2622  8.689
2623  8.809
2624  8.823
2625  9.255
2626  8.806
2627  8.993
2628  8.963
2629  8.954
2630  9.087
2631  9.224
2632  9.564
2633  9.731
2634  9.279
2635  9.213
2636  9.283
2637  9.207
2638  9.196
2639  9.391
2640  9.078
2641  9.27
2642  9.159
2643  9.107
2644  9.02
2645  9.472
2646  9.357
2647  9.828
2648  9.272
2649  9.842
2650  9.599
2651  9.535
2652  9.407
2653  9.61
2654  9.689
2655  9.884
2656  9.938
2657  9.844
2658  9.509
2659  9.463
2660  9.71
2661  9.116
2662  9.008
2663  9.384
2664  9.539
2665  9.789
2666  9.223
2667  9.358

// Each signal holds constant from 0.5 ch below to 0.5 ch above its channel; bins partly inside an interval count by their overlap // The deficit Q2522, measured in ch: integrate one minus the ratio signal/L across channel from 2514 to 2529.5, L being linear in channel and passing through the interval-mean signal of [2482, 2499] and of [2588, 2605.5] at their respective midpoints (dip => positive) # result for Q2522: 6.8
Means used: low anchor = 9.96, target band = 5.49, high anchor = 9.45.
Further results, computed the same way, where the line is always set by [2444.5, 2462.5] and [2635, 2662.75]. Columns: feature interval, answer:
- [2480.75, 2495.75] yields -2.4 ch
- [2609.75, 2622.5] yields 0.9 ch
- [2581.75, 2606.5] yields -0.9 ch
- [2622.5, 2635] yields 0.3 ch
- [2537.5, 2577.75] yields 3.4 ch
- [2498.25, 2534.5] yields 8.2 ch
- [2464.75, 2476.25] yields -0.8 ch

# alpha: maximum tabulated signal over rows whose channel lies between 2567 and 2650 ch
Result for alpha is 10.18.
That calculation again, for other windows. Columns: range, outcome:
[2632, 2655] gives 9.884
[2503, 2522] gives 9.229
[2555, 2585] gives 10.1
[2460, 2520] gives 10.47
